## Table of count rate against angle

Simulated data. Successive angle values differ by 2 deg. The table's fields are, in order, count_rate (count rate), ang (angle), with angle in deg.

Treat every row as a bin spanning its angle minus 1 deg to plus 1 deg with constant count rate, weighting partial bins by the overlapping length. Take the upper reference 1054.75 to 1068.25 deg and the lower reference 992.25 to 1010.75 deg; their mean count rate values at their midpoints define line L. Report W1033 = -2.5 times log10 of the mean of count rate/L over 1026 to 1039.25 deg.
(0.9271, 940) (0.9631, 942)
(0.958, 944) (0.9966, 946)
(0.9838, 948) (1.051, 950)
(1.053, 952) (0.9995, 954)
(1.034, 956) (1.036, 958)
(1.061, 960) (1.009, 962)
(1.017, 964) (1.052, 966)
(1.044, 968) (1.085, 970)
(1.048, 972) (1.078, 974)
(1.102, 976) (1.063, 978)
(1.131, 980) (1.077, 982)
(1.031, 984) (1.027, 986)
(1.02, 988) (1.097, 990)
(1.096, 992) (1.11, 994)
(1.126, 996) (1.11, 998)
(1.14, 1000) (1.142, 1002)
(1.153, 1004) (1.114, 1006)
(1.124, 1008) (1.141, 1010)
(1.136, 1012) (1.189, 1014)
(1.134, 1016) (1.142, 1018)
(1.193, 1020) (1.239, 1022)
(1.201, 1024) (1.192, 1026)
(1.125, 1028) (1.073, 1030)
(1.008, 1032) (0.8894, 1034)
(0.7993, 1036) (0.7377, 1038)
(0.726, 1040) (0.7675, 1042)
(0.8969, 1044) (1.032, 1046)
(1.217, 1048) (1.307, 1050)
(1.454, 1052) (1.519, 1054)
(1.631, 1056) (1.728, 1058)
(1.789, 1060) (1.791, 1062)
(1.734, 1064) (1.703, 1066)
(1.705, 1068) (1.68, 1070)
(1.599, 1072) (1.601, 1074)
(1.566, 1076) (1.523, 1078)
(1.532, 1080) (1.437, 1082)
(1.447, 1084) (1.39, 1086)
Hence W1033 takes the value 0.44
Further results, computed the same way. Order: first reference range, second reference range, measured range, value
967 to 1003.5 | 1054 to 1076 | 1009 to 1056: 0.284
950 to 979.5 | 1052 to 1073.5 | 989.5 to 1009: 0.134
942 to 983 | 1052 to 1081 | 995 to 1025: 0.144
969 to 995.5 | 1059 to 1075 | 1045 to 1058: 0.147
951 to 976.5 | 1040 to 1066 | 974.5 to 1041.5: 0.127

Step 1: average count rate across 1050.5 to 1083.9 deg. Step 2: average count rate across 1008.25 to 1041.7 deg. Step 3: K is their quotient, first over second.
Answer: 1.53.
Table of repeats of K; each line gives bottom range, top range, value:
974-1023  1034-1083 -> 1.24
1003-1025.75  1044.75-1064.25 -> 1.29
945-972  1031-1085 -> 1.32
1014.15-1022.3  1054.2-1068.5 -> 1.46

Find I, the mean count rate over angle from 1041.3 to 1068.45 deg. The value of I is 1.45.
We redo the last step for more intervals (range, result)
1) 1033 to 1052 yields 0.958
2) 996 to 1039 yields 1.1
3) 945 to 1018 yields 1.08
